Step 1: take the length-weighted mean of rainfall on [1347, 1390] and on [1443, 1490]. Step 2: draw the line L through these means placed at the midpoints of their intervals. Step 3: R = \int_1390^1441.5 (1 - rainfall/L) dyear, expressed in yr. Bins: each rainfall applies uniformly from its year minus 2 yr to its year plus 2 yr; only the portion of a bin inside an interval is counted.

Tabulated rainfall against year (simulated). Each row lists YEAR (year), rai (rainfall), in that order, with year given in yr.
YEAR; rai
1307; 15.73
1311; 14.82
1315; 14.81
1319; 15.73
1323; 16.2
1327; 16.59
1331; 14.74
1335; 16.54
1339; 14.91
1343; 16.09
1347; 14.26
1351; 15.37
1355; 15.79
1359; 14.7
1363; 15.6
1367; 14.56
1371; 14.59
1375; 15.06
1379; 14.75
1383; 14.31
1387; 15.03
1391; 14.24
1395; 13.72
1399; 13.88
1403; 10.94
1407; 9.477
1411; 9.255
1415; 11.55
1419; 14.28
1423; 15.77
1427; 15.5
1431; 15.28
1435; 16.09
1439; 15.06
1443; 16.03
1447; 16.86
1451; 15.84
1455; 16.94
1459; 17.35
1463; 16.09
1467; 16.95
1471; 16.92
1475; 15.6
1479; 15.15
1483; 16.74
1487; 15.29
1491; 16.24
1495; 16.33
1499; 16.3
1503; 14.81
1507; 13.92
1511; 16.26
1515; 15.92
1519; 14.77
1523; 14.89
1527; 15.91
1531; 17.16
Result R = 7.1 yr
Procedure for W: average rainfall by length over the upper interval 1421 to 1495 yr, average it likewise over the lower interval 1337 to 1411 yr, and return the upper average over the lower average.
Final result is 1.14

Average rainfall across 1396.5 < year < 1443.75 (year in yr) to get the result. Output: 13.5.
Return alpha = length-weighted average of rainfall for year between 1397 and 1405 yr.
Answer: 12.4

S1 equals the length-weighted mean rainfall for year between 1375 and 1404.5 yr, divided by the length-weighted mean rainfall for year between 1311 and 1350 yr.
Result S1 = 0.90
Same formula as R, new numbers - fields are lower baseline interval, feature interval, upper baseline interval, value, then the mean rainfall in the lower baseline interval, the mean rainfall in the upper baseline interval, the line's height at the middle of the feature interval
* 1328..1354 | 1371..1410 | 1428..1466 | 5.71 yr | 15.4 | 16.2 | 15.8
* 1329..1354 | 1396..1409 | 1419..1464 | 3.41 yr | 15.3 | 16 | 15.7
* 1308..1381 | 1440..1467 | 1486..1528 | -1.85 yr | 15.3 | 15.5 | 15.4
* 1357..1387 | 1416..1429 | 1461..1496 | 0.45 yr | 14.8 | 16.1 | 15.4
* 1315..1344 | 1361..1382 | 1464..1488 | 1.30 yr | 15.7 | 16.1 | 15.9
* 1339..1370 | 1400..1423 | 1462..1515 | 5.72 yr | 15.2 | 15.9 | 15.5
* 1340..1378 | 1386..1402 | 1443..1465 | 1.71 yr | 15.1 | 16.6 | 15.6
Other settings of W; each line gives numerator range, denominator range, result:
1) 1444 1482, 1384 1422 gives 1.30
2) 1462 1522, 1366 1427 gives 1.17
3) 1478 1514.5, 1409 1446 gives 1.09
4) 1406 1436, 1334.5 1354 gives 0.87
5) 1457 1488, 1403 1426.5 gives 1.34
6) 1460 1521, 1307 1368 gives 1.03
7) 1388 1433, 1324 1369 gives 0.85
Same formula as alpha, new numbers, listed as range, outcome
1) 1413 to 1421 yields 12.9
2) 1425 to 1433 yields 15.4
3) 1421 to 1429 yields 15.6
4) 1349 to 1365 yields 15.4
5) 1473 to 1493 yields 15.8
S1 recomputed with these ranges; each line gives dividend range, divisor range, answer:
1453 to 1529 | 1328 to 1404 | 1.08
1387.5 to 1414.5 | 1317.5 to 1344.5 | 0.76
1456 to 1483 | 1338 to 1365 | 1.07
